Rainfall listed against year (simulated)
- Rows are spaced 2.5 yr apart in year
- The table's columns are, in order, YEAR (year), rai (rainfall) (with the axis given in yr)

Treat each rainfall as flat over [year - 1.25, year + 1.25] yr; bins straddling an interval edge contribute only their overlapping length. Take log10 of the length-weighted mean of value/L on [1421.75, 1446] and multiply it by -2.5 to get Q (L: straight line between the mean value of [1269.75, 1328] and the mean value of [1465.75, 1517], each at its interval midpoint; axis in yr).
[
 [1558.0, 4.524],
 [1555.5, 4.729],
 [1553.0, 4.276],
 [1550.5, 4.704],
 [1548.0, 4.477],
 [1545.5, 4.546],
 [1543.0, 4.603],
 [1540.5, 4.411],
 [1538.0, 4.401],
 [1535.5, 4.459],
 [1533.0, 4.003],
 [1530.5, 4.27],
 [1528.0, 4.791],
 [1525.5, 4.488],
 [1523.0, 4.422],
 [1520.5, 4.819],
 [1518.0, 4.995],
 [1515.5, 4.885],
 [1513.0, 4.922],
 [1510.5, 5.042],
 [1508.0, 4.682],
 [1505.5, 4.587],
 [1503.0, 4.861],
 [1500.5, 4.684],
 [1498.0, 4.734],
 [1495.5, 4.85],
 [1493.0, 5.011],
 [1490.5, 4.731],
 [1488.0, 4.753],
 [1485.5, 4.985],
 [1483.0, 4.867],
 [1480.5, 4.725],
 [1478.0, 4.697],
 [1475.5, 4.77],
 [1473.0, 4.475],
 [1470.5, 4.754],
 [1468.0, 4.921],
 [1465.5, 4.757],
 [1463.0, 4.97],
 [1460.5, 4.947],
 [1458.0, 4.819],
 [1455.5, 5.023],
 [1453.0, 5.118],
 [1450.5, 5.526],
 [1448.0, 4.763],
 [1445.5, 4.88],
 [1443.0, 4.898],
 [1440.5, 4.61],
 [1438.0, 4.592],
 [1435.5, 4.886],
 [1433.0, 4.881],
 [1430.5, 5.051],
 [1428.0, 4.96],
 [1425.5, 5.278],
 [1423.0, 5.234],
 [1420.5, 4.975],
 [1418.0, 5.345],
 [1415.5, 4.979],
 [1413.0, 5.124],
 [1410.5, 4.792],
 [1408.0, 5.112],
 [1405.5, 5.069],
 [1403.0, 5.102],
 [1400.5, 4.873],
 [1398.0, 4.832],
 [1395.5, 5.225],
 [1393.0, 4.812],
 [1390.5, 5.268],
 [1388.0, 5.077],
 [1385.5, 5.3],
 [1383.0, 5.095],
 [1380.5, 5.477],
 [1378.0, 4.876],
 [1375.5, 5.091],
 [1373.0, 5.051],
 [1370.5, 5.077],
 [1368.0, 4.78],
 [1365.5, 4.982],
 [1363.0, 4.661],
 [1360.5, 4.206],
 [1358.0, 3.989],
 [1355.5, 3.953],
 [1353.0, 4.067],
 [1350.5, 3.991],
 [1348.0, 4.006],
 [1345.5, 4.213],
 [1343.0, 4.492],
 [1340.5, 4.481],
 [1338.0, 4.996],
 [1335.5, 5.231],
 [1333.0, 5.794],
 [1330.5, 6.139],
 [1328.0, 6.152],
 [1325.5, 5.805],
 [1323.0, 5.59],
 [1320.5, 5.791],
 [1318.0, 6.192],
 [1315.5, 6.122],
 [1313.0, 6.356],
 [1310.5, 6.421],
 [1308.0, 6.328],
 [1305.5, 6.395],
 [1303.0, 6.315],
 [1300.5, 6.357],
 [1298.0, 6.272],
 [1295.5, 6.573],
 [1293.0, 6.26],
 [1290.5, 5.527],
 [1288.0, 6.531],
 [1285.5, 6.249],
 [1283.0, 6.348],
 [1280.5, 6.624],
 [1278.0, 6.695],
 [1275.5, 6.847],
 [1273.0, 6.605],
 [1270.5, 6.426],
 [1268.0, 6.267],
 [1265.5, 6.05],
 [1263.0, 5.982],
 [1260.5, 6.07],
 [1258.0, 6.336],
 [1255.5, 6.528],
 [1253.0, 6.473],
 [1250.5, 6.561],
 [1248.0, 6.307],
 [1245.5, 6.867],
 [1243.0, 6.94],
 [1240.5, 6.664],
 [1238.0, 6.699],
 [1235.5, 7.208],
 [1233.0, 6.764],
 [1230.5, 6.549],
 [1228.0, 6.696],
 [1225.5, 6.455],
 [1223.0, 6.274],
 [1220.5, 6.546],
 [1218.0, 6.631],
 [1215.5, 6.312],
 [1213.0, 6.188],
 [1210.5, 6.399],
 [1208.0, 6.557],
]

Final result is 0.067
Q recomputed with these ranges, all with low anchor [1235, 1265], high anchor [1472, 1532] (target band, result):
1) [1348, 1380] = 0.245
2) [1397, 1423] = 0.076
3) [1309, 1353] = 0.115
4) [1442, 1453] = 0.022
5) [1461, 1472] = 0.033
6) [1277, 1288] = -0.031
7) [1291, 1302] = -0.019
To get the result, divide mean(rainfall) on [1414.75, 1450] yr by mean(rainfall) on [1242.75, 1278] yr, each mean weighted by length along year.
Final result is 0.77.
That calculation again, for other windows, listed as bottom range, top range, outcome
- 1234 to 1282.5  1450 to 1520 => 0.74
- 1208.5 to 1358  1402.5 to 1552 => 0.80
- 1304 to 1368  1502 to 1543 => 0.89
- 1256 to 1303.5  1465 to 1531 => 0.75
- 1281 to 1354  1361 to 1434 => 0.88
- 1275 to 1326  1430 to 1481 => 0.78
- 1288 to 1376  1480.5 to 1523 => 0.90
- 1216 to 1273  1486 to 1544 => 0.72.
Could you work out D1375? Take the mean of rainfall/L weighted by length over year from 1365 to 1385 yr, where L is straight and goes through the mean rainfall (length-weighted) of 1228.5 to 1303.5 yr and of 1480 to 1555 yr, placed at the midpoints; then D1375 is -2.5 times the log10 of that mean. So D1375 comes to 0.125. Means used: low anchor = 6.47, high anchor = 4.67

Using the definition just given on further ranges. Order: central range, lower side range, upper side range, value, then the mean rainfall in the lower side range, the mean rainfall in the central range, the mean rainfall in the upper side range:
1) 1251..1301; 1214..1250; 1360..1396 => -0.04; 6.63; 6.35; 5.01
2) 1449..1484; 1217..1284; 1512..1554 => 0.03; 6.53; 4.88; 4.56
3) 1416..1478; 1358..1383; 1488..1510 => -0.03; 4.87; 4.93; 4.78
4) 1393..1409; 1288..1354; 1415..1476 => 0.04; 5.63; 5.02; 4.94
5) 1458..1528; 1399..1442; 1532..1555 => -0.03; 4.99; 4.79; 4.45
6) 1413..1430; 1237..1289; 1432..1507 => 0.02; 6.48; 5.12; 4.84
